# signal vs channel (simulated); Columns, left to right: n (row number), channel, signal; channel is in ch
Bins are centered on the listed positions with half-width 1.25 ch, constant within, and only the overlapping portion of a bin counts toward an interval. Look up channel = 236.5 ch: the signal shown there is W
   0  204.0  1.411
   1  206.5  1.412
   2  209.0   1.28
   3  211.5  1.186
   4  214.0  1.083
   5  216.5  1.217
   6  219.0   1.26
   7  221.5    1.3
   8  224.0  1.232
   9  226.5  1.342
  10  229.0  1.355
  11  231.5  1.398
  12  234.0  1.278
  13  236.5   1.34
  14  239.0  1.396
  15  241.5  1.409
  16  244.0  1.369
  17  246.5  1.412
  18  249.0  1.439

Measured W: 1.34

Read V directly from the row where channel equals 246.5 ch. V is 1.412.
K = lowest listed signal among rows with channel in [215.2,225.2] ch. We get 1.217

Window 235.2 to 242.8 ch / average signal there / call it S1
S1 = 1.38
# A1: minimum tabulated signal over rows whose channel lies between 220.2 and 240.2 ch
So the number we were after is 1.232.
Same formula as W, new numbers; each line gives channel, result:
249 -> 1.439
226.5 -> 1.342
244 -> 1.369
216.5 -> 1.217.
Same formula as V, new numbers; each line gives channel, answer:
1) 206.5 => 1.412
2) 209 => 1.28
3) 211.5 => 1.186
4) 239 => 1.396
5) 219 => 1.26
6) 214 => 1.083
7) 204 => 1.411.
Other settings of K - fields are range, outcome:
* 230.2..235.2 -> 1.278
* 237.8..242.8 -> 1.396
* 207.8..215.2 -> 1.083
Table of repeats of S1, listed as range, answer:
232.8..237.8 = 1.31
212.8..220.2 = 1.19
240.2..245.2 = 1.39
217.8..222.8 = 1.28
